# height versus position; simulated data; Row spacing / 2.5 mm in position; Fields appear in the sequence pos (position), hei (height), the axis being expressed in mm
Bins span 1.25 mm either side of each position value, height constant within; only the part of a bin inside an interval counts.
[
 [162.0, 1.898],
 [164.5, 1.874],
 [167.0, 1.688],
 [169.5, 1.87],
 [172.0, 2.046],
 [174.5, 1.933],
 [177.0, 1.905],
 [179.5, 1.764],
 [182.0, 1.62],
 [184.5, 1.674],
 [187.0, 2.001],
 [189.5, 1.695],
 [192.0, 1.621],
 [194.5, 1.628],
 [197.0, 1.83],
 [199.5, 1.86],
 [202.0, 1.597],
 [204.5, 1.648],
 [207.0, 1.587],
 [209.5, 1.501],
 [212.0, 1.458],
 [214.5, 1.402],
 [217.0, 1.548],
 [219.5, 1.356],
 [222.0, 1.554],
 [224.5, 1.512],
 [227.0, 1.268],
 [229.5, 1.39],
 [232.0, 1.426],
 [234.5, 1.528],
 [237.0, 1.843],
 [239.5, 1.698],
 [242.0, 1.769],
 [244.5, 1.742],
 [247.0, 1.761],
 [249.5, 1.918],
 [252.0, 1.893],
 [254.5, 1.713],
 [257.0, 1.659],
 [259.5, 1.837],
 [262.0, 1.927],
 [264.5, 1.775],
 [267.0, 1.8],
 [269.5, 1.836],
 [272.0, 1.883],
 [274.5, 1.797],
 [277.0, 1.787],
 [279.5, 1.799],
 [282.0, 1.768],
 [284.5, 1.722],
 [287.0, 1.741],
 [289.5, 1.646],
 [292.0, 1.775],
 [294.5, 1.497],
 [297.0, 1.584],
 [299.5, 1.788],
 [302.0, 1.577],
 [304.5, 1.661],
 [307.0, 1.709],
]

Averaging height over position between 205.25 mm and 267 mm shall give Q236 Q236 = 1.63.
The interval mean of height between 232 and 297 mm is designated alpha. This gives 1.75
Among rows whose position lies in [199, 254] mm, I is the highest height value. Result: 1.918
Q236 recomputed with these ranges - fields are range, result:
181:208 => 1.71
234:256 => 1.77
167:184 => 1.84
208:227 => 1.46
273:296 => 1.73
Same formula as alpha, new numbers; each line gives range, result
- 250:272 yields 1.81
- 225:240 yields 1.52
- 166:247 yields 1.66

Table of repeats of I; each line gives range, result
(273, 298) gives 1.799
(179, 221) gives 2.001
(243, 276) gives 1.927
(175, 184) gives 1.905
